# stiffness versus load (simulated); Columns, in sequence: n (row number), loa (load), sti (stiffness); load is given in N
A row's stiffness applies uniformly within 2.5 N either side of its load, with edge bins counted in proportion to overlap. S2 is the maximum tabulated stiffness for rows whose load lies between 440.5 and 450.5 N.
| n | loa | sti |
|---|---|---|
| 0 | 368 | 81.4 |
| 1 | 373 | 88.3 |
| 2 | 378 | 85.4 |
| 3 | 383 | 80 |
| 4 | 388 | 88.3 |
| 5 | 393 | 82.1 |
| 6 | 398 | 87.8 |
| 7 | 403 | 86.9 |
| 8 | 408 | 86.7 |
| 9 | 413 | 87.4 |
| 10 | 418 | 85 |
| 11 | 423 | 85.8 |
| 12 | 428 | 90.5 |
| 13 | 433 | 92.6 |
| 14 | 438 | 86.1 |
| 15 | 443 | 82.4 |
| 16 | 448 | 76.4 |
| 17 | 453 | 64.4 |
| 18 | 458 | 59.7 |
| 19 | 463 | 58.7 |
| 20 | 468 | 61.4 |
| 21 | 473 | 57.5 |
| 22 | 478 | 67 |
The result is 82.4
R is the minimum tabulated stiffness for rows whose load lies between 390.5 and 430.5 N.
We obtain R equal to 82.1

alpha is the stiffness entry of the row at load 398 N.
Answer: 87.8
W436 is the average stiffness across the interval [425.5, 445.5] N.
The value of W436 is 87.9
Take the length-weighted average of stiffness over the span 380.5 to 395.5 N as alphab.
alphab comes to 83.5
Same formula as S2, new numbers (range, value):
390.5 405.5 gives 87.8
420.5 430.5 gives 90.5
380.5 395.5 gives 88.3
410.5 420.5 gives 87.4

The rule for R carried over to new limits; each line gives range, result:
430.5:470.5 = 58.7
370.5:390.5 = 80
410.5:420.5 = 85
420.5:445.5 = 82.4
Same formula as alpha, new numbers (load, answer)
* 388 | 88.3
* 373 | 88.3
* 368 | 81.4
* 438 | 86.1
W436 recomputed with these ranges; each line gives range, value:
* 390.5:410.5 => 85.9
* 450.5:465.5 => 60.9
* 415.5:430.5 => 87.1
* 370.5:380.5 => 86.8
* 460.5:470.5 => 60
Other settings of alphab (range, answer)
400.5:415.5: 87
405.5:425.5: 86.2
